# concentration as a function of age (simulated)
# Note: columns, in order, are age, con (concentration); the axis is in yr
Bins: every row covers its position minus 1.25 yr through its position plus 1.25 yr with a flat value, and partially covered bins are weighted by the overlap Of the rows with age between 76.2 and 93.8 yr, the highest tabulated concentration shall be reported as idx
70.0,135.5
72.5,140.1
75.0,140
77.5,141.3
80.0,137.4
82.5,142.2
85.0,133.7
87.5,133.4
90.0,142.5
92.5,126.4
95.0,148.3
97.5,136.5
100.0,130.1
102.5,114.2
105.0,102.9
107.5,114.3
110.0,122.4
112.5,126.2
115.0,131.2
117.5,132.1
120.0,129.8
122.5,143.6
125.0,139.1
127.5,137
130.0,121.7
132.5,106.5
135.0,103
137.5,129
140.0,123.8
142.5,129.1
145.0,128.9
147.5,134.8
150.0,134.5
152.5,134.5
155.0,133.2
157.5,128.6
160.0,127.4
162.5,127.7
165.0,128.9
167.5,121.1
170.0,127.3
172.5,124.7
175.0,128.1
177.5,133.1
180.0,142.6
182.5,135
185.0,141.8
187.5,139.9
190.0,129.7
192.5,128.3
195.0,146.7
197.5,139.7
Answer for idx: 142.5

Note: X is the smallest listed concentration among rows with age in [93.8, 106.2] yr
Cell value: 102.9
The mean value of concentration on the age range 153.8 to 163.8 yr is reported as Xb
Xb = 129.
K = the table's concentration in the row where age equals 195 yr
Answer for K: 146.7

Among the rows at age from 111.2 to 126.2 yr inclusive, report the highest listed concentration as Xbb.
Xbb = 143.6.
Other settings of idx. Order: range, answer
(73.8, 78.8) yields 141.3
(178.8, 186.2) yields 142.6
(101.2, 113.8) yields 126.2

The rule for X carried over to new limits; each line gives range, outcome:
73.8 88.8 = 133.4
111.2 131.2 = 121.7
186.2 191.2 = 129.7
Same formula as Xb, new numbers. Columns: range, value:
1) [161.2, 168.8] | 126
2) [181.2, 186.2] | 138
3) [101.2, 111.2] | 113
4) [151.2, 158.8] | 132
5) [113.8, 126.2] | 135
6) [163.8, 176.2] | 126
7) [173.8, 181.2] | 135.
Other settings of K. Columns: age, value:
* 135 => 103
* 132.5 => 106.5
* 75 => 140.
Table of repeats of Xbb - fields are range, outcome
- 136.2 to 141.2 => 129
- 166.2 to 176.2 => 128.1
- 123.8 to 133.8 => 139.1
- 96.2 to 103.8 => 136.5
